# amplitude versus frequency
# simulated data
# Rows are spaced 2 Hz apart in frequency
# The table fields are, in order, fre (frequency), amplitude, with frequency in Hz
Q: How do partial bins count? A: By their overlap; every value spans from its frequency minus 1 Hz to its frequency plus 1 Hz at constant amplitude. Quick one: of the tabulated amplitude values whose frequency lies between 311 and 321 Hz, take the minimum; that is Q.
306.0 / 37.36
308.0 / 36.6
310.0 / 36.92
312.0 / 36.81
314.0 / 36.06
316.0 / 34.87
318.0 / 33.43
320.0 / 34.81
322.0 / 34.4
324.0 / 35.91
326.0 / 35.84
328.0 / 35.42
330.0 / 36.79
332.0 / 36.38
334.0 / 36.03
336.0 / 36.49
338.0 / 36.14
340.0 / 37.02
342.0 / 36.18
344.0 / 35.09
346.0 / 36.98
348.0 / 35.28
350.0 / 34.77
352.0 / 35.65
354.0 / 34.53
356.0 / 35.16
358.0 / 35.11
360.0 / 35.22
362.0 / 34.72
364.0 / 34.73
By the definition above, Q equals 33.43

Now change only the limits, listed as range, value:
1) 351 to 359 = 34.53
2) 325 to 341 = 35.42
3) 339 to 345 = 35.09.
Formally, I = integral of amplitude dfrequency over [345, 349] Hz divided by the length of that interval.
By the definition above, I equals 36.1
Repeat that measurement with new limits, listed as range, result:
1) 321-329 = 35.4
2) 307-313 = 36.8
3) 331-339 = 36.3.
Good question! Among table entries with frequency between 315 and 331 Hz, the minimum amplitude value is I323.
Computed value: 33.43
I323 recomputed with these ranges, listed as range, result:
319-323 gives 34.4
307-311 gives 36.6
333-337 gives 36.03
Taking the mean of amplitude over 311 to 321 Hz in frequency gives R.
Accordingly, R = 35.2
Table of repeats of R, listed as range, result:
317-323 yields 34.2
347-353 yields 35.2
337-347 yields 36.3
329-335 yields 36.4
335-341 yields 36.6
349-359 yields 35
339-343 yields 36.6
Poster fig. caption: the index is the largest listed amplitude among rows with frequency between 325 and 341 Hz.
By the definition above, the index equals 37.02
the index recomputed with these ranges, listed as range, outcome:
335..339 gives 36.49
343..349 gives 36.98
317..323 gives 34.81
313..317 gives 36.06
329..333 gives 36.79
